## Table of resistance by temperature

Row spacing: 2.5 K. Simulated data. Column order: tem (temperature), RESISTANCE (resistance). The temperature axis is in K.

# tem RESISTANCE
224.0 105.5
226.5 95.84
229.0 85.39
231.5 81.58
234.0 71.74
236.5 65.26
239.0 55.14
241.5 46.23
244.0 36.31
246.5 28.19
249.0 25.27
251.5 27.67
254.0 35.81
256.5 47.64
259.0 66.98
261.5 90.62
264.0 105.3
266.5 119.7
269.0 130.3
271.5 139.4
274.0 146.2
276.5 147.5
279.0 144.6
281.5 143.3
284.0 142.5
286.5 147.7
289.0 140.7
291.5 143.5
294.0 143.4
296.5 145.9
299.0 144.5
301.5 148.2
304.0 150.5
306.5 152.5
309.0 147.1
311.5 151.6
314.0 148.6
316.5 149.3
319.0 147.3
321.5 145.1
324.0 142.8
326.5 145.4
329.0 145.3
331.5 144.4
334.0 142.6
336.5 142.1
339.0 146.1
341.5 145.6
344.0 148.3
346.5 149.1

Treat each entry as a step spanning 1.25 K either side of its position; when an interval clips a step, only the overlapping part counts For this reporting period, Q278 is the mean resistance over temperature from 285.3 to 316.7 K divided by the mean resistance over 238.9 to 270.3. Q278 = 2.33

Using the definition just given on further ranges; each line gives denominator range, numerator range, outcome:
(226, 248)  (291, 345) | 2.39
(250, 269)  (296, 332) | 1.99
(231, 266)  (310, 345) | 2.57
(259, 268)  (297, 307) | 1.48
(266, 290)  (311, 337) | 1.04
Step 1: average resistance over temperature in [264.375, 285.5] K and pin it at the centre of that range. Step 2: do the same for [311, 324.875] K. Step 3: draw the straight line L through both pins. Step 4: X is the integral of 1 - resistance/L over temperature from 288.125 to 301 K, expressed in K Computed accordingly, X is -0.2 K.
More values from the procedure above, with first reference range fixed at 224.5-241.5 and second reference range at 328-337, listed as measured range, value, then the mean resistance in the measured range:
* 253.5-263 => 3.02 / 63.4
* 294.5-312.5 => -3.61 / 148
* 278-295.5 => -4.96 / 144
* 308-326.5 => -1.98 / 147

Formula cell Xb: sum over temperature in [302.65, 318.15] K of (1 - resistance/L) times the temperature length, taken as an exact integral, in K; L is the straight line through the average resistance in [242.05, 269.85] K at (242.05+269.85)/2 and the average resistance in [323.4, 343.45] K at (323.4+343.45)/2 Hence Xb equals -3.8 K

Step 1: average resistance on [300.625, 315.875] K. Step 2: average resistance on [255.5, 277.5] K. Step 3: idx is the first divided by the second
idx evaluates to 1.4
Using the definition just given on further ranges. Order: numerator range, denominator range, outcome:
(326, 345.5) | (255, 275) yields 1.39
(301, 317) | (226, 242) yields 2.09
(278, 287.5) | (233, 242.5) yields 2.42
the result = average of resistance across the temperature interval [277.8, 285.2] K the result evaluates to 143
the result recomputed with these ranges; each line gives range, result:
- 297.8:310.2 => 149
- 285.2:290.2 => 144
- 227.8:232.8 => 83.3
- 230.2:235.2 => 76.8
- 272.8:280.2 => 146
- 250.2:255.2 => 31.6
